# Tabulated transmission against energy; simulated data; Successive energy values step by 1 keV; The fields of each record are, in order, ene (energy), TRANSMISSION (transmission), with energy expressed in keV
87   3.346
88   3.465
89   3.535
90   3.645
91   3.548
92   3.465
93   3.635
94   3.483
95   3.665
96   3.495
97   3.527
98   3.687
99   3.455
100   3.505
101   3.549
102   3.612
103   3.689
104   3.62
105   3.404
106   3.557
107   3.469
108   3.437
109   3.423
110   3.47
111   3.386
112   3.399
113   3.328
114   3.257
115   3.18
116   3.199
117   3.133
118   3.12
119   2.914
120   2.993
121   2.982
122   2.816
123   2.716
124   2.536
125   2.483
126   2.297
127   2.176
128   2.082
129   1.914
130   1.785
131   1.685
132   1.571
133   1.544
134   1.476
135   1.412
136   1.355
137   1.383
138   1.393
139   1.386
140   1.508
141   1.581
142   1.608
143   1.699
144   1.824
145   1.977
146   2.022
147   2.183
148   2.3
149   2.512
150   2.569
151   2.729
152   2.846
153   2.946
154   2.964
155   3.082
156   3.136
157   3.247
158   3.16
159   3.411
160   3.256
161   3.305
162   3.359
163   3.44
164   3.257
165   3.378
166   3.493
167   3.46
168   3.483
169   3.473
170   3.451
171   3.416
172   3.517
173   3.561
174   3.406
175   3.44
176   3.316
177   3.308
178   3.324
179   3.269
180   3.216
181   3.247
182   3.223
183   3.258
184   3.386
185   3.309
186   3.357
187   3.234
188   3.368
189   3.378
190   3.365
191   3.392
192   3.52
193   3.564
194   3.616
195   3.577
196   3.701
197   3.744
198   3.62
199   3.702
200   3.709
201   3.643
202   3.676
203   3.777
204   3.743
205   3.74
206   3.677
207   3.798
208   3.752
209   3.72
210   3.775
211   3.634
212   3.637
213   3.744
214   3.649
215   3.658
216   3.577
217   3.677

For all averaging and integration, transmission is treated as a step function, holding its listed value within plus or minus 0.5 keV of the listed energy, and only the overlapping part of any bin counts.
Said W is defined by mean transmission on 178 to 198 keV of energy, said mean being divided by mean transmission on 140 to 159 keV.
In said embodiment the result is 1.4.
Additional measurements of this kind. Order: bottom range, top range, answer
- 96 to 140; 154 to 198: 1.23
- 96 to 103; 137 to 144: 0.43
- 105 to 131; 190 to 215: 1.26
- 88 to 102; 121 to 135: 0.59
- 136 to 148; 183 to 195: 2.01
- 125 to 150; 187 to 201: 1.96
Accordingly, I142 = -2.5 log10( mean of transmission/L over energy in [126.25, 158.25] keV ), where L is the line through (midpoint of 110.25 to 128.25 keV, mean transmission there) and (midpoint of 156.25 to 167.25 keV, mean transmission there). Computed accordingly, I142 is 0.45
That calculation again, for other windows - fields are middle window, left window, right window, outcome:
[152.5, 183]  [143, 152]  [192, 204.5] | -0.18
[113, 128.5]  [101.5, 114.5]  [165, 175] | 0.23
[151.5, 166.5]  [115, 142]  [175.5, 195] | -0.15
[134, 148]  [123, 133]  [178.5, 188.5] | 0.38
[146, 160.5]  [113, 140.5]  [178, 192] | -0.04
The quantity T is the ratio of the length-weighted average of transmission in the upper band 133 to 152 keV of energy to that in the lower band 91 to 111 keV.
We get 0.5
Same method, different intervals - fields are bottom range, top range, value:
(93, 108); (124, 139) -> 0.50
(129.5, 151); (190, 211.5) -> 2.07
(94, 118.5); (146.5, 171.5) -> 0.91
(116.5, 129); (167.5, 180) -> 1.28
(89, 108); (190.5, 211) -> 1.03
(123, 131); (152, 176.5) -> 1.52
